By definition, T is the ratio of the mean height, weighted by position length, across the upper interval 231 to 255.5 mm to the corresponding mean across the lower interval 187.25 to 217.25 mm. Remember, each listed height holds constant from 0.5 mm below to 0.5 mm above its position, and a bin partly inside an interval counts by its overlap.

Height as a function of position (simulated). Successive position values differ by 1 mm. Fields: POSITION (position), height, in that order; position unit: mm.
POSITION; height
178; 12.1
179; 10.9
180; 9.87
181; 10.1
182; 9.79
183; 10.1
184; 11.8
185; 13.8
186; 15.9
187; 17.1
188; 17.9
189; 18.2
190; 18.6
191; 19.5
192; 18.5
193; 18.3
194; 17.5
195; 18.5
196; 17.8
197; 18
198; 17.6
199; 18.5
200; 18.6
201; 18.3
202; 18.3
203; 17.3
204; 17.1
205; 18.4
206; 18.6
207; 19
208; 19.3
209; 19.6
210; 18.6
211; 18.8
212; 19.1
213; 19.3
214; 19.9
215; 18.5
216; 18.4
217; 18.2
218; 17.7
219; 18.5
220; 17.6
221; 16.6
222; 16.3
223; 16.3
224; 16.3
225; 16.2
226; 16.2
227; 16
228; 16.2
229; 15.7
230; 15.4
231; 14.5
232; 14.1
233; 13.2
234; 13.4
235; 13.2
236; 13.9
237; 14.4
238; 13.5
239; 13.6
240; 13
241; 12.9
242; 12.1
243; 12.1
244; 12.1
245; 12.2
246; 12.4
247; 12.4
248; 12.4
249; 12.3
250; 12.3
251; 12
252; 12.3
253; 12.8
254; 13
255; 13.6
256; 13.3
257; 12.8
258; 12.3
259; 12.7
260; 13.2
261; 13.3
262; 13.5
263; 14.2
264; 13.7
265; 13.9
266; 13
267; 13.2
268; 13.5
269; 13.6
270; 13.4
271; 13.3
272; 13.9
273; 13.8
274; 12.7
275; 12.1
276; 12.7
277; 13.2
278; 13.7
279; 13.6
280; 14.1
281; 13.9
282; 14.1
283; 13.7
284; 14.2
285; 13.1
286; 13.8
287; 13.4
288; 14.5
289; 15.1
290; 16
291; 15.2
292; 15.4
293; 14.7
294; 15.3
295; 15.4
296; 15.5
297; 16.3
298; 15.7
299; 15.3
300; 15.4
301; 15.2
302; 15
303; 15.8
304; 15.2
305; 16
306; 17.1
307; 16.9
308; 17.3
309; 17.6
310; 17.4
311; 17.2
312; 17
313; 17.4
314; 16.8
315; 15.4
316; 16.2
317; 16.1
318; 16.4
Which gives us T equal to 0.7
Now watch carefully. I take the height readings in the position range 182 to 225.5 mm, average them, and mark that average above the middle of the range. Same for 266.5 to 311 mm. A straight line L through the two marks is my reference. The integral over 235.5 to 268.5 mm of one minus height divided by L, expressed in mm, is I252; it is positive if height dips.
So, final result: 6.14 mm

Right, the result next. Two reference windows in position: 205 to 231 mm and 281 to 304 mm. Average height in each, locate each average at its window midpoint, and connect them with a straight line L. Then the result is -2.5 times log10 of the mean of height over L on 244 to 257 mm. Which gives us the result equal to 0.291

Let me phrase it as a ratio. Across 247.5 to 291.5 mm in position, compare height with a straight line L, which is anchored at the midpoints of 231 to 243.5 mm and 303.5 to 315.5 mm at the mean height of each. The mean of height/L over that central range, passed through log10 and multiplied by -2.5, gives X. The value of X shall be 0.11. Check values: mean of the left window 13.3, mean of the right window 16.8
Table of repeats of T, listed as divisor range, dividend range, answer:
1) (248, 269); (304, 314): 1.30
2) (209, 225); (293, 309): 0.88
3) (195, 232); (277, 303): 0.83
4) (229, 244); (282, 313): 1.15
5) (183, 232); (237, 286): 0.75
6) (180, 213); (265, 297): 0.82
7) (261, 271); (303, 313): 1.24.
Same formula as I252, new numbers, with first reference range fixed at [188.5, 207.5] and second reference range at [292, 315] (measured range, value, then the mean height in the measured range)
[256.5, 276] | 4.2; 13.3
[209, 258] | 7.4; 14.9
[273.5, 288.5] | 2.8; 13.5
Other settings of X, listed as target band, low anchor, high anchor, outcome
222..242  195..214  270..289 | 0.146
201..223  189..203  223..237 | -0.098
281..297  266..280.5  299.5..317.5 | 0.004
